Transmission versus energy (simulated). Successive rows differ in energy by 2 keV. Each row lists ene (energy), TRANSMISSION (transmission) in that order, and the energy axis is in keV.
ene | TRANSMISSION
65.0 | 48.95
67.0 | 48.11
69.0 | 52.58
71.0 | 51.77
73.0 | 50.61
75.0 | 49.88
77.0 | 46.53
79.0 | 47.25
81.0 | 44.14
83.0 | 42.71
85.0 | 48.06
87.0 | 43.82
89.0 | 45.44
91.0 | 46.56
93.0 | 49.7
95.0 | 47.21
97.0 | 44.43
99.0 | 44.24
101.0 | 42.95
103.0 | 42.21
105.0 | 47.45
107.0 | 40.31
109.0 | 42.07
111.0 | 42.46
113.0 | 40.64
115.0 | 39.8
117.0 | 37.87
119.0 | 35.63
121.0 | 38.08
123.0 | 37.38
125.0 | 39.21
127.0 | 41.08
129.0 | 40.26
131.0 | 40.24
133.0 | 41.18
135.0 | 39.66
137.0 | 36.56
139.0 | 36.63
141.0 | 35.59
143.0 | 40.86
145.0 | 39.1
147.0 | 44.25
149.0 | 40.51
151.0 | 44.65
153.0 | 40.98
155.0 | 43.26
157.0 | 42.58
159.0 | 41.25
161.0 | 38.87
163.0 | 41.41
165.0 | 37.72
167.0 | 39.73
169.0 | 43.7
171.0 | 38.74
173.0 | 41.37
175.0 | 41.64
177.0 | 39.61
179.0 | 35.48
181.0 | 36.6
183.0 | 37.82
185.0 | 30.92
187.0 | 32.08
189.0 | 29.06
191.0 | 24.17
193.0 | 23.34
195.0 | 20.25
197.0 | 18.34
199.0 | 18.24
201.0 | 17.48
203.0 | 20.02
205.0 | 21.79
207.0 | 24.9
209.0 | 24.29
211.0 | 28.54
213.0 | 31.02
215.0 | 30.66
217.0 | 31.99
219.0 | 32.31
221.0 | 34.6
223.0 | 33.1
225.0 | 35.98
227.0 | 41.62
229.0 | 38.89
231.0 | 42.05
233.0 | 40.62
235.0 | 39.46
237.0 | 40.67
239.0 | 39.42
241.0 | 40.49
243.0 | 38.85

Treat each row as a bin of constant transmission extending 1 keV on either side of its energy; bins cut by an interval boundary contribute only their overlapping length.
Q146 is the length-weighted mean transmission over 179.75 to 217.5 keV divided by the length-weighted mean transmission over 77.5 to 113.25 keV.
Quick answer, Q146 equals 0.59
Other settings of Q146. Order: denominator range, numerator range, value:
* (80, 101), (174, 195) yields 0.71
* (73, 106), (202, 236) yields 0.71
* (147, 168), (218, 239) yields 0.92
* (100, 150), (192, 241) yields 0.76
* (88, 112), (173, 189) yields 0.81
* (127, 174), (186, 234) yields 0.72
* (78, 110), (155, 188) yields 0.87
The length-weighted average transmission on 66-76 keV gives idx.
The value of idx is 50.6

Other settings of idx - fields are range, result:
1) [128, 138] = 39.6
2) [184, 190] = 30.7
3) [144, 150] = 41.3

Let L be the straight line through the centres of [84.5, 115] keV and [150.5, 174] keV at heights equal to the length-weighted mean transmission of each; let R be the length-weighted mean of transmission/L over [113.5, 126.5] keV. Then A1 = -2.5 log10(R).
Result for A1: 0.135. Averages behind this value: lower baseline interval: 44.3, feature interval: 38.2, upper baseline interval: 41.1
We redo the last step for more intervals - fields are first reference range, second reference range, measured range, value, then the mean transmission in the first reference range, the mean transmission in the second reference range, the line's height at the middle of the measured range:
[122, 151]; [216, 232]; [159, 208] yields 0.20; 39.6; 36.3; 37.9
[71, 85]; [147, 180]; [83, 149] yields 0.07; 47.3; 40.8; 44.4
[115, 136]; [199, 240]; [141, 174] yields -0.12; 39.1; 32.1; 36.7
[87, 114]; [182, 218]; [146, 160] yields -0.23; 44.3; 25.8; 34.5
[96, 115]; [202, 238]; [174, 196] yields 0.13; 42.8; 32.9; 35.9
